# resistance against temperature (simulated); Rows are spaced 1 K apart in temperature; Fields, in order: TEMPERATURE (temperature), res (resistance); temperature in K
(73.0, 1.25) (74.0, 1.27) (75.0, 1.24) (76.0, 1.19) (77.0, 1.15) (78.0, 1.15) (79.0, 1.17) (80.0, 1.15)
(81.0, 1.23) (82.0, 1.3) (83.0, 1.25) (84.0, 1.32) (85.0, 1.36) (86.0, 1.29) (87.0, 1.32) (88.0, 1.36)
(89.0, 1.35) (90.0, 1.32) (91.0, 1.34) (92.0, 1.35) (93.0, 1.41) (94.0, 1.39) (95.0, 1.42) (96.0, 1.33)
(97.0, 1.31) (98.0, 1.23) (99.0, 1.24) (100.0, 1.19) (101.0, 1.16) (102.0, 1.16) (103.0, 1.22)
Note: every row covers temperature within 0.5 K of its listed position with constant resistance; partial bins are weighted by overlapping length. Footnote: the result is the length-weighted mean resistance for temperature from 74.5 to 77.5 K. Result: 1.19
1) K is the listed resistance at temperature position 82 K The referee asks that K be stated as 1.3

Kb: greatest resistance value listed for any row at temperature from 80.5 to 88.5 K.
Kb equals 1.36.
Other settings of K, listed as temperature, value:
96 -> 1.33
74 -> 1.27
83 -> 1.25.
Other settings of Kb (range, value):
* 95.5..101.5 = 1.33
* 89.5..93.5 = 1.41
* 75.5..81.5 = 1.23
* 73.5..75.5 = 1.27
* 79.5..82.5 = 1.3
